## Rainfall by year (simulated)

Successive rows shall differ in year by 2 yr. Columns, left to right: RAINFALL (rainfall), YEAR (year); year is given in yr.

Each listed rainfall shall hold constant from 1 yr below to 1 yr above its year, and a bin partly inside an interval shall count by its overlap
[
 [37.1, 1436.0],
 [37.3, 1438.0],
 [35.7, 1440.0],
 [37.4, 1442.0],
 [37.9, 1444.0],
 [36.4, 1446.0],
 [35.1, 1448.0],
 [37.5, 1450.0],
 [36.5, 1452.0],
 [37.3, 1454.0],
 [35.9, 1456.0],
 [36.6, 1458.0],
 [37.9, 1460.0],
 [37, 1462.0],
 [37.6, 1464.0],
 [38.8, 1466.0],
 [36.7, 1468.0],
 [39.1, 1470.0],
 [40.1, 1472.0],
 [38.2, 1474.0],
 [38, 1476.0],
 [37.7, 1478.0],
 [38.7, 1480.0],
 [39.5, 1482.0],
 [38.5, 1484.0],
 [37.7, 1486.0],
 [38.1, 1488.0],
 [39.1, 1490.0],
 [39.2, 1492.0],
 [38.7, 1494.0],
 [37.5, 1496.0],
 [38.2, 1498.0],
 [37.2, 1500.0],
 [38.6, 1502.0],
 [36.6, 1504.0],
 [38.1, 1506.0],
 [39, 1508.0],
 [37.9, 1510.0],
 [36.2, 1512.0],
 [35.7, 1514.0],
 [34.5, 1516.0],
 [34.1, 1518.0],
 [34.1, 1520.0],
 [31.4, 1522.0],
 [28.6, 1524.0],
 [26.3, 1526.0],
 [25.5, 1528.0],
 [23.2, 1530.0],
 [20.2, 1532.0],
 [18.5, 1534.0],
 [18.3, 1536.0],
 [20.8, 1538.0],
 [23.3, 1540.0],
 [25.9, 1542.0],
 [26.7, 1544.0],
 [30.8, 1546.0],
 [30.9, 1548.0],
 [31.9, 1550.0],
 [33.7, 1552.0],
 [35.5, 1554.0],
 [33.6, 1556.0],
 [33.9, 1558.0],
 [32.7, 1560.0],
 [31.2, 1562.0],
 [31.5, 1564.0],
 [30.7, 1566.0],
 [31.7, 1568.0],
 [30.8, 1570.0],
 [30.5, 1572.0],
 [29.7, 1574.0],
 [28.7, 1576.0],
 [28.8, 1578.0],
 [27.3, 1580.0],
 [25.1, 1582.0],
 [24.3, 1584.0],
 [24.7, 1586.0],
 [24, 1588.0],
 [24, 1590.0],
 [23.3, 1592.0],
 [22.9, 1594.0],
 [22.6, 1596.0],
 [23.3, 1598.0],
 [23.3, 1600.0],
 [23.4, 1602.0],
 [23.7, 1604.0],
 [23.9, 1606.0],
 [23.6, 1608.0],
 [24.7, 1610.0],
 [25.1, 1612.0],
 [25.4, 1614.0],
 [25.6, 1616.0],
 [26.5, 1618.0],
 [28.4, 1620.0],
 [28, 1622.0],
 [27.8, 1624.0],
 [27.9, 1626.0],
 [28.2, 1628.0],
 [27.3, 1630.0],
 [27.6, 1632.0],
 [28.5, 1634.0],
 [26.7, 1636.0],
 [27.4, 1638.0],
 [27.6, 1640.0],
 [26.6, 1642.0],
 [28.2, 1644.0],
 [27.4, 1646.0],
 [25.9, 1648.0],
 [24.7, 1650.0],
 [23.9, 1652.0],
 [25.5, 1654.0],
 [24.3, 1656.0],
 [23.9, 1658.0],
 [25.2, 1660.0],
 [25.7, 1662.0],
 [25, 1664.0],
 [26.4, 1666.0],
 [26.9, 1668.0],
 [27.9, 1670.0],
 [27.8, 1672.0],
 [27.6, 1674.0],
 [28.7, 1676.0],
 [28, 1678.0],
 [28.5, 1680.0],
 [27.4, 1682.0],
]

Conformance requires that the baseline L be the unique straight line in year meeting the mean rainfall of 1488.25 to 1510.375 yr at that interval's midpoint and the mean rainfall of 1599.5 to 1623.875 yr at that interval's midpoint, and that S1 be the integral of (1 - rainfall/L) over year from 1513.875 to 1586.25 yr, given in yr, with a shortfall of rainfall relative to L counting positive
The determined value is 7.7 yr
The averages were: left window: 38.2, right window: 25.3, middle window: 28.7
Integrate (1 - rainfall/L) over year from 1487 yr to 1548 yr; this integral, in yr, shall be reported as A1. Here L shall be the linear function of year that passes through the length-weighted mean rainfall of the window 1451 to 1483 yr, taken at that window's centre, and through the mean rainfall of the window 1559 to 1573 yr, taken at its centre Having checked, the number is 5.2 yr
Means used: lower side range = 37.9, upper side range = 31.3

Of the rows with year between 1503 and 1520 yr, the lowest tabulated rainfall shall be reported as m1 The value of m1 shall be 34.1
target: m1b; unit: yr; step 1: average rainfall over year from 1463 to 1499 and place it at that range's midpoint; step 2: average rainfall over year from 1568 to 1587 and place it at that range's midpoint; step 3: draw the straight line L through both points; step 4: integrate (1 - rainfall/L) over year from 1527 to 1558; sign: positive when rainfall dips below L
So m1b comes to 4.6 yr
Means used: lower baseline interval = 38.4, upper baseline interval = 28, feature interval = 26.8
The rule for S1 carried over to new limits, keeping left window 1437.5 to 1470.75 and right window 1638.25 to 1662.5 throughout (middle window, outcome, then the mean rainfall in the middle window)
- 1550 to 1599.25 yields 2.7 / 28.6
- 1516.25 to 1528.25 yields 0.9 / 30.6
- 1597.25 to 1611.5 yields 2.3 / 23.8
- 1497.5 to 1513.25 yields -1.6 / 37.7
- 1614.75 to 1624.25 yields 0.1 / 27.2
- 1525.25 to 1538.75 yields 4.5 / 21.8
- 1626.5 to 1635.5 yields -0.3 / 27.8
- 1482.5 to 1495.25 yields -1.3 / 38.6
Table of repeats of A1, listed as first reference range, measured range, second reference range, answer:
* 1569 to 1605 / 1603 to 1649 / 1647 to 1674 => -1.74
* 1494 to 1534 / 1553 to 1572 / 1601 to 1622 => -2.05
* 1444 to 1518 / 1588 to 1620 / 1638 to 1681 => 6.09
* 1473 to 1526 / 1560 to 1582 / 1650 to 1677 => 1.45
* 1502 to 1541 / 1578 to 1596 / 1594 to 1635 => 1.55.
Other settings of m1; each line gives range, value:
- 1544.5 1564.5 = 30.8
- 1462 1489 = 36.7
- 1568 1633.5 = 22.6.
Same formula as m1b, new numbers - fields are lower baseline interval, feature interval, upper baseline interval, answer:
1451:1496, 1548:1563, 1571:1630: -1.5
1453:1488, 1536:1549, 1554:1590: 2.5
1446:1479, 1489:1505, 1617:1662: -1.3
